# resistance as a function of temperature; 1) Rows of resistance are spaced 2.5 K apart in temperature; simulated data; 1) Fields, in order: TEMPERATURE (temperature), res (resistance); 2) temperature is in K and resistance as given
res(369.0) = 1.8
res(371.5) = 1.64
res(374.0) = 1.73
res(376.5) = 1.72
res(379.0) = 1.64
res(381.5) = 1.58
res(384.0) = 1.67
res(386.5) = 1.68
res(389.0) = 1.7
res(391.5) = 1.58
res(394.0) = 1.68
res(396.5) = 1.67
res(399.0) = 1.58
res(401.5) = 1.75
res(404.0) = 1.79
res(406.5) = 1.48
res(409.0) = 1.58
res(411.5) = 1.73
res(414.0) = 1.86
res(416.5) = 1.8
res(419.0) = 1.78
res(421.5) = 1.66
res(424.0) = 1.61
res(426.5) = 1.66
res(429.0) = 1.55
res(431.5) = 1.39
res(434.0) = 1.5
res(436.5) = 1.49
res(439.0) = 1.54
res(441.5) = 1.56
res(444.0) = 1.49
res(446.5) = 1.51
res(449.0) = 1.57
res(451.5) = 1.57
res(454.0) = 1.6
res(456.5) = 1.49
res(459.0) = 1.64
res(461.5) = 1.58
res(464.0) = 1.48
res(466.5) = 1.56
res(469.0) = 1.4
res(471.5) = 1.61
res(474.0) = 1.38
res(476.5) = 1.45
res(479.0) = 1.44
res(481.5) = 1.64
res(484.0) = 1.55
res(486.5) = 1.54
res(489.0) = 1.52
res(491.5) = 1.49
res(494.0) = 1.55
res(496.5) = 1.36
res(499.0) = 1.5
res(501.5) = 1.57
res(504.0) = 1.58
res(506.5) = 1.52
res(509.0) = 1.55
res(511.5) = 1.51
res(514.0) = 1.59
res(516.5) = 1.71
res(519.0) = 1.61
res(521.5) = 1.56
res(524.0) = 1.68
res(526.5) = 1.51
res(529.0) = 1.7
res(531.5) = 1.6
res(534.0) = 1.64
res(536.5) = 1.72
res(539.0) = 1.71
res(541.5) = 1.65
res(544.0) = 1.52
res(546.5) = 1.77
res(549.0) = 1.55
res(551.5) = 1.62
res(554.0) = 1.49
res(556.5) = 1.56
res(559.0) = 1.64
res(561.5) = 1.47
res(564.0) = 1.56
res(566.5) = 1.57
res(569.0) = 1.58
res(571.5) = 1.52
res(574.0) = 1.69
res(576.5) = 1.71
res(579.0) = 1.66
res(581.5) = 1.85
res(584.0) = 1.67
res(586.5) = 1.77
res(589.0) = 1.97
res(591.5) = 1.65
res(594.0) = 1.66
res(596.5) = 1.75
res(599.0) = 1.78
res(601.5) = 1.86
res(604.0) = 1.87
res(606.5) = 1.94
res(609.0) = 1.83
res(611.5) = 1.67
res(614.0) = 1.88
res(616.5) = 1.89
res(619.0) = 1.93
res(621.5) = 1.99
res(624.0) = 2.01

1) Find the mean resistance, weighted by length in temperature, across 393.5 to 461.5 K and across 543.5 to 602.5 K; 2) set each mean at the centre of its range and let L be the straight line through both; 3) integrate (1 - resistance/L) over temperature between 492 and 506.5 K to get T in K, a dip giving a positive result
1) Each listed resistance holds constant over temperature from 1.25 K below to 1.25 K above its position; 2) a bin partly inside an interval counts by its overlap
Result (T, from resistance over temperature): 1.10 K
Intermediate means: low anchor 1.61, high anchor 1.66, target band 1.51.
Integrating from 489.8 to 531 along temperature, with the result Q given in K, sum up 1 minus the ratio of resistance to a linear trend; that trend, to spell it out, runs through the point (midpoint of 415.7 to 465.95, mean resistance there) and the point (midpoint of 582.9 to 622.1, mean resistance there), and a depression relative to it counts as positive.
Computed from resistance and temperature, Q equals 2.83 K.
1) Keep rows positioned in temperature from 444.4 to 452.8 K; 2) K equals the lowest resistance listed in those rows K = 1.51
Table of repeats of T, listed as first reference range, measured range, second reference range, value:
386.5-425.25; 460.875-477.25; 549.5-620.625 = 2.0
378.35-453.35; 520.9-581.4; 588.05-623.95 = 5.4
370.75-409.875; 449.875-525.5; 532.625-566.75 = 3.9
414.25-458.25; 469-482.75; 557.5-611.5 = 1.0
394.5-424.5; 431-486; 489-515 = 2.7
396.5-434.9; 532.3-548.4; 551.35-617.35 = 0.3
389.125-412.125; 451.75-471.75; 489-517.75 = 0.5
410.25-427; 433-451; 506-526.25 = 1.8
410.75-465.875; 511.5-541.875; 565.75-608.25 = 0.8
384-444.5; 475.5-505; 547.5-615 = 2.6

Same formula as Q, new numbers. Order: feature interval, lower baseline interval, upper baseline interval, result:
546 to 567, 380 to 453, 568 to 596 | 1.46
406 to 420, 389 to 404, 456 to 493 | -0.69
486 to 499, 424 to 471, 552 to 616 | 0.83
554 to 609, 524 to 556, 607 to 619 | 1.49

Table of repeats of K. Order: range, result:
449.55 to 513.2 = 1.36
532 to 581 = 1.47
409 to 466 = 1.39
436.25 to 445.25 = 1.49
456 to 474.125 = 1.38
